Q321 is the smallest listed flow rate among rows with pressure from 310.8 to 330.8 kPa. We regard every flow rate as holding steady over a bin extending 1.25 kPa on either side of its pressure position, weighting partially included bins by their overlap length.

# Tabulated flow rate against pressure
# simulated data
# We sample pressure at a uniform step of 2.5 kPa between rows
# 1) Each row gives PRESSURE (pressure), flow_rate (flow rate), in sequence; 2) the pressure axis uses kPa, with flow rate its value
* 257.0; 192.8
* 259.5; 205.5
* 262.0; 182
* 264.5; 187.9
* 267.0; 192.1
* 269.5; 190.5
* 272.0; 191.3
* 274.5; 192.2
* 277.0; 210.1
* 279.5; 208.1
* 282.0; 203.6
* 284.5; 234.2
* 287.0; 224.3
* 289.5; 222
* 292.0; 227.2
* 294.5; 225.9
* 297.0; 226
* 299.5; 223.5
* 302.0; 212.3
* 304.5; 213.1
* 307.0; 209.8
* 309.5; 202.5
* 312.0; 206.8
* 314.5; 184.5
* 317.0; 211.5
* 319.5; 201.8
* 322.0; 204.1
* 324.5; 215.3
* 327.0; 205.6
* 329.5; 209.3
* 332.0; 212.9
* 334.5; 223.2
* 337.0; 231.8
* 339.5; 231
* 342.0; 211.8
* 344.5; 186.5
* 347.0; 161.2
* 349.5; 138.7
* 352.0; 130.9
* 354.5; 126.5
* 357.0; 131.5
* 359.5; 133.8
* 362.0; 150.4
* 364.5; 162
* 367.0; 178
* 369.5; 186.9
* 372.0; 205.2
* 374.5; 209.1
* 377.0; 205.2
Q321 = 184.5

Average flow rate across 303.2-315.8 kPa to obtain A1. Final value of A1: 203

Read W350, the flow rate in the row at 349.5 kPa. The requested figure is 138.7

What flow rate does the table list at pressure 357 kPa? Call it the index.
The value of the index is 131.5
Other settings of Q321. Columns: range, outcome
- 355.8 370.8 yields 131.5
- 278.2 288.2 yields 203.6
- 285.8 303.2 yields 212.3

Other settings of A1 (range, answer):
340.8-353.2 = 166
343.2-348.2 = 174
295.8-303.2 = 221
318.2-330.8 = 207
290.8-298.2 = 226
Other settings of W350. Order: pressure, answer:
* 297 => 226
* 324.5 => 215.3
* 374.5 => 209.1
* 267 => 192.1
